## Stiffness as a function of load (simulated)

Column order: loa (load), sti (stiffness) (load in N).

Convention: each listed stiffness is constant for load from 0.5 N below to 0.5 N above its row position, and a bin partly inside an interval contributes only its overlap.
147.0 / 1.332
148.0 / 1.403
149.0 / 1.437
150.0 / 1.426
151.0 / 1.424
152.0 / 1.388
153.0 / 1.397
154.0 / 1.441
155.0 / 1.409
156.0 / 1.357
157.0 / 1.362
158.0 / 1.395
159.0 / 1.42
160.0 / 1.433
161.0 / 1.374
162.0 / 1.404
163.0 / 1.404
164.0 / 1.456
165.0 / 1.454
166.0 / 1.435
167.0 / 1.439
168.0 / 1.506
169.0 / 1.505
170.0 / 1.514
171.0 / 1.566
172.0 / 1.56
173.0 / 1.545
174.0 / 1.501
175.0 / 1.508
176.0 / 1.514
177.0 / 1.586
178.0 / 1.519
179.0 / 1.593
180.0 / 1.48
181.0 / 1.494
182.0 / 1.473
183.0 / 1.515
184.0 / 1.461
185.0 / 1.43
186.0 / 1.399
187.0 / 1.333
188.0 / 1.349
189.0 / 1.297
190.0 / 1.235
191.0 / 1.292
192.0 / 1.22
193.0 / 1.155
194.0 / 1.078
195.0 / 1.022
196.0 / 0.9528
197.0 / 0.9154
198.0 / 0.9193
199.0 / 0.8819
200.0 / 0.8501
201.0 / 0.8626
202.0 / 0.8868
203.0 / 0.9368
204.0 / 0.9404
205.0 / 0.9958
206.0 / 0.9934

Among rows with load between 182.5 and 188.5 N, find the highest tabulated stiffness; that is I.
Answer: 1.515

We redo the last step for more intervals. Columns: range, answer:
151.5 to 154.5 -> 1.441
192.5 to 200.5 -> 1.155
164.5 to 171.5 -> 1.566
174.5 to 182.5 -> 1.593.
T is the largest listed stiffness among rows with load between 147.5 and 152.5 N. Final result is 1.437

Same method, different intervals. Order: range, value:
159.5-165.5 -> 1.456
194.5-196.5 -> 1.022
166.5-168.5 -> 1.506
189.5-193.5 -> 1.292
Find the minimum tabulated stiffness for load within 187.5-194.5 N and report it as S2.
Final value 1.078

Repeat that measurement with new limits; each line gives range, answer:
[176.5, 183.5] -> 1.473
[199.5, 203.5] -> 0.8501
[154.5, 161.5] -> 1.357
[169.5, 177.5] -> 1.501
